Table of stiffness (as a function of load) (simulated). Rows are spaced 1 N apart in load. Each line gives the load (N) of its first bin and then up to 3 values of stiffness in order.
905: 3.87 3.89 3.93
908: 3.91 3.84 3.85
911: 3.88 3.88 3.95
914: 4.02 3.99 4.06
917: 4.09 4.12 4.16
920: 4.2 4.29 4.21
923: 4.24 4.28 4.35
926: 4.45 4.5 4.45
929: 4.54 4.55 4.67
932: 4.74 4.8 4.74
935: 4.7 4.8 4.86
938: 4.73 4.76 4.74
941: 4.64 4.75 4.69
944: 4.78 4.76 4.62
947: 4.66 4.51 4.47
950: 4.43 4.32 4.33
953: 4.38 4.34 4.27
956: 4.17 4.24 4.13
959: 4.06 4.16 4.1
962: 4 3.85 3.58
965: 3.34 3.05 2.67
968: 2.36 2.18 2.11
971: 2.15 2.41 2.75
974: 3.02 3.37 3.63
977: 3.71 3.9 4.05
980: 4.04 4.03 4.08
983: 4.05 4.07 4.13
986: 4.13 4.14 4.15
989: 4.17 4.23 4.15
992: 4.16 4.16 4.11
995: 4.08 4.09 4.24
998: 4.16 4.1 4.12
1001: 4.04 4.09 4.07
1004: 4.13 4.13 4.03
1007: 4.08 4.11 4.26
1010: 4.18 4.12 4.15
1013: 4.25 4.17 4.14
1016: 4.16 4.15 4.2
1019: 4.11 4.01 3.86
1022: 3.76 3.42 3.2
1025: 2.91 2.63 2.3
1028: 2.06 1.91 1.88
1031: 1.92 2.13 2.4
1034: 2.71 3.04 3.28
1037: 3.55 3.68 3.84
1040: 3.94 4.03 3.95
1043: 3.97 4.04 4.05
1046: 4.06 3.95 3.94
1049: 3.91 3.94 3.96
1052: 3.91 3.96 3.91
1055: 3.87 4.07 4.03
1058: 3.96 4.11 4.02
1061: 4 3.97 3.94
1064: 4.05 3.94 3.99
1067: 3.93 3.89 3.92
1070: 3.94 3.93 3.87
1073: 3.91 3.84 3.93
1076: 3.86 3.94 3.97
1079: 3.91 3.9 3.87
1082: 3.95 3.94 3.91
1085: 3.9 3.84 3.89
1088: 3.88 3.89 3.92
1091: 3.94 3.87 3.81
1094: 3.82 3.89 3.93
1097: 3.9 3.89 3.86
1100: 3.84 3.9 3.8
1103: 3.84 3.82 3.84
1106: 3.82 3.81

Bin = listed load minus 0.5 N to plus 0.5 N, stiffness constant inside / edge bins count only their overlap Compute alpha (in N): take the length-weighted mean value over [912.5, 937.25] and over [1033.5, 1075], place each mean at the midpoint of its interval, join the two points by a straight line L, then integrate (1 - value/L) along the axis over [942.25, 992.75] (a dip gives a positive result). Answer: 4.2 N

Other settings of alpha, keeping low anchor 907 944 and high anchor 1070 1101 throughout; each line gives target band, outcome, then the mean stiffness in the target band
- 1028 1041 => 3.8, 2.87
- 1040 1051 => 0.1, 3.98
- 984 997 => 0.1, 4.14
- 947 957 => -0.2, 4.37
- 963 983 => 4.8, 3.22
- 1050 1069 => 0.0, 3.97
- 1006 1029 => 2.2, 3.7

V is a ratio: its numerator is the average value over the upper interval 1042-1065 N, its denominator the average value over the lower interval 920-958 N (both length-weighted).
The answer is 0.88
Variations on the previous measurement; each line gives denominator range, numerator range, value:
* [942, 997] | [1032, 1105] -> 0.99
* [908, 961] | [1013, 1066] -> 0.82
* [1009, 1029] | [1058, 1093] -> 1.08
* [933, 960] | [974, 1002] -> 0.89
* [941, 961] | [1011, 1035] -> 0.74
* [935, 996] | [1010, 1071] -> 0.92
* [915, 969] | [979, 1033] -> 0.89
